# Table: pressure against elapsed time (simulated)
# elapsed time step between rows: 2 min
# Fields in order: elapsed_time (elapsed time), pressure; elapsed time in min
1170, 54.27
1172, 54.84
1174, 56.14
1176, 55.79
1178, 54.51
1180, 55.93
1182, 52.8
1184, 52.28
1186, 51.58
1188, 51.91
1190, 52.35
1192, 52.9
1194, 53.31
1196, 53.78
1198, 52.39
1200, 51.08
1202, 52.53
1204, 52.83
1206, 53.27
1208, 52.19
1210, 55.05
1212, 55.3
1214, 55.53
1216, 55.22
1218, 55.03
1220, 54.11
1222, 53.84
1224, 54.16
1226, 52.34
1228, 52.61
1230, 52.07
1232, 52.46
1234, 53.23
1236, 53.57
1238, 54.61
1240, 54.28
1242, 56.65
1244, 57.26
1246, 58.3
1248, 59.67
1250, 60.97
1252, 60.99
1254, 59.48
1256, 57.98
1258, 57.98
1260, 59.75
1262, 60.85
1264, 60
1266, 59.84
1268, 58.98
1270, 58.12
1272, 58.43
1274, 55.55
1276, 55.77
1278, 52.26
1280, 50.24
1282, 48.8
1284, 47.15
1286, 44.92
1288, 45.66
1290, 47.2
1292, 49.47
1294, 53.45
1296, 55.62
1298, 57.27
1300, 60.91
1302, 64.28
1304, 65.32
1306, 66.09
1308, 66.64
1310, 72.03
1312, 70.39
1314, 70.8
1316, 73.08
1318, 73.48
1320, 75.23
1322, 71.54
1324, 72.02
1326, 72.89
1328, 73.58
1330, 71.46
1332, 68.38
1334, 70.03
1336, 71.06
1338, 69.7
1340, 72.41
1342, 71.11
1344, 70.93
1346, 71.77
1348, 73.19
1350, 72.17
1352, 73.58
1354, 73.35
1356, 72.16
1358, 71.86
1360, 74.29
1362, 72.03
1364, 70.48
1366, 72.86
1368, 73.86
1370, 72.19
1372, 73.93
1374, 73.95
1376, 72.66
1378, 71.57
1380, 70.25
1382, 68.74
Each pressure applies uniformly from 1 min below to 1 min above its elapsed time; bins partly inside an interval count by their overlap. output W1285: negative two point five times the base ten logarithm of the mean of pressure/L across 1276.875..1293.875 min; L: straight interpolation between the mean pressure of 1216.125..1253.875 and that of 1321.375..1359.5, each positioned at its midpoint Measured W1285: 0.287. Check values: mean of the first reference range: 55.4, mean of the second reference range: 71.8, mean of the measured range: 48.5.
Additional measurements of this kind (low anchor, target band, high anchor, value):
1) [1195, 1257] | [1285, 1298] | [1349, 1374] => 0.26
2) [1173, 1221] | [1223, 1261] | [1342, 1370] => 0.05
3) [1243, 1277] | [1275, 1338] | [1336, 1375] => 0.05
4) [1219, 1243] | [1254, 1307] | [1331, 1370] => 0.10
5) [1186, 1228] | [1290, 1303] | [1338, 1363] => 0.16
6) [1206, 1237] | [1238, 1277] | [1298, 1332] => 0.03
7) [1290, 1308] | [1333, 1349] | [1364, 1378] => -0.07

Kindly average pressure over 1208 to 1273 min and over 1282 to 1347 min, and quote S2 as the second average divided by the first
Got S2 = 1.15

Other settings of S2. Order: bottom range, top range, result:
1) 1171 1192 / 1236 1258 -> 1.08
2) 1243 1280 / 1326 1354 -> 1.23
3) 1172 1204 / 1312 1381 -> 1.35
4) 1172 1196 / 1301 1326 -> 1.31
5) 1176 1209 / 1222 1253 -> 1.05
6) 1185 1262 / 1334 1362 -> 1.31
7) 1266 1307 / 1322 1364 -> 1.31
